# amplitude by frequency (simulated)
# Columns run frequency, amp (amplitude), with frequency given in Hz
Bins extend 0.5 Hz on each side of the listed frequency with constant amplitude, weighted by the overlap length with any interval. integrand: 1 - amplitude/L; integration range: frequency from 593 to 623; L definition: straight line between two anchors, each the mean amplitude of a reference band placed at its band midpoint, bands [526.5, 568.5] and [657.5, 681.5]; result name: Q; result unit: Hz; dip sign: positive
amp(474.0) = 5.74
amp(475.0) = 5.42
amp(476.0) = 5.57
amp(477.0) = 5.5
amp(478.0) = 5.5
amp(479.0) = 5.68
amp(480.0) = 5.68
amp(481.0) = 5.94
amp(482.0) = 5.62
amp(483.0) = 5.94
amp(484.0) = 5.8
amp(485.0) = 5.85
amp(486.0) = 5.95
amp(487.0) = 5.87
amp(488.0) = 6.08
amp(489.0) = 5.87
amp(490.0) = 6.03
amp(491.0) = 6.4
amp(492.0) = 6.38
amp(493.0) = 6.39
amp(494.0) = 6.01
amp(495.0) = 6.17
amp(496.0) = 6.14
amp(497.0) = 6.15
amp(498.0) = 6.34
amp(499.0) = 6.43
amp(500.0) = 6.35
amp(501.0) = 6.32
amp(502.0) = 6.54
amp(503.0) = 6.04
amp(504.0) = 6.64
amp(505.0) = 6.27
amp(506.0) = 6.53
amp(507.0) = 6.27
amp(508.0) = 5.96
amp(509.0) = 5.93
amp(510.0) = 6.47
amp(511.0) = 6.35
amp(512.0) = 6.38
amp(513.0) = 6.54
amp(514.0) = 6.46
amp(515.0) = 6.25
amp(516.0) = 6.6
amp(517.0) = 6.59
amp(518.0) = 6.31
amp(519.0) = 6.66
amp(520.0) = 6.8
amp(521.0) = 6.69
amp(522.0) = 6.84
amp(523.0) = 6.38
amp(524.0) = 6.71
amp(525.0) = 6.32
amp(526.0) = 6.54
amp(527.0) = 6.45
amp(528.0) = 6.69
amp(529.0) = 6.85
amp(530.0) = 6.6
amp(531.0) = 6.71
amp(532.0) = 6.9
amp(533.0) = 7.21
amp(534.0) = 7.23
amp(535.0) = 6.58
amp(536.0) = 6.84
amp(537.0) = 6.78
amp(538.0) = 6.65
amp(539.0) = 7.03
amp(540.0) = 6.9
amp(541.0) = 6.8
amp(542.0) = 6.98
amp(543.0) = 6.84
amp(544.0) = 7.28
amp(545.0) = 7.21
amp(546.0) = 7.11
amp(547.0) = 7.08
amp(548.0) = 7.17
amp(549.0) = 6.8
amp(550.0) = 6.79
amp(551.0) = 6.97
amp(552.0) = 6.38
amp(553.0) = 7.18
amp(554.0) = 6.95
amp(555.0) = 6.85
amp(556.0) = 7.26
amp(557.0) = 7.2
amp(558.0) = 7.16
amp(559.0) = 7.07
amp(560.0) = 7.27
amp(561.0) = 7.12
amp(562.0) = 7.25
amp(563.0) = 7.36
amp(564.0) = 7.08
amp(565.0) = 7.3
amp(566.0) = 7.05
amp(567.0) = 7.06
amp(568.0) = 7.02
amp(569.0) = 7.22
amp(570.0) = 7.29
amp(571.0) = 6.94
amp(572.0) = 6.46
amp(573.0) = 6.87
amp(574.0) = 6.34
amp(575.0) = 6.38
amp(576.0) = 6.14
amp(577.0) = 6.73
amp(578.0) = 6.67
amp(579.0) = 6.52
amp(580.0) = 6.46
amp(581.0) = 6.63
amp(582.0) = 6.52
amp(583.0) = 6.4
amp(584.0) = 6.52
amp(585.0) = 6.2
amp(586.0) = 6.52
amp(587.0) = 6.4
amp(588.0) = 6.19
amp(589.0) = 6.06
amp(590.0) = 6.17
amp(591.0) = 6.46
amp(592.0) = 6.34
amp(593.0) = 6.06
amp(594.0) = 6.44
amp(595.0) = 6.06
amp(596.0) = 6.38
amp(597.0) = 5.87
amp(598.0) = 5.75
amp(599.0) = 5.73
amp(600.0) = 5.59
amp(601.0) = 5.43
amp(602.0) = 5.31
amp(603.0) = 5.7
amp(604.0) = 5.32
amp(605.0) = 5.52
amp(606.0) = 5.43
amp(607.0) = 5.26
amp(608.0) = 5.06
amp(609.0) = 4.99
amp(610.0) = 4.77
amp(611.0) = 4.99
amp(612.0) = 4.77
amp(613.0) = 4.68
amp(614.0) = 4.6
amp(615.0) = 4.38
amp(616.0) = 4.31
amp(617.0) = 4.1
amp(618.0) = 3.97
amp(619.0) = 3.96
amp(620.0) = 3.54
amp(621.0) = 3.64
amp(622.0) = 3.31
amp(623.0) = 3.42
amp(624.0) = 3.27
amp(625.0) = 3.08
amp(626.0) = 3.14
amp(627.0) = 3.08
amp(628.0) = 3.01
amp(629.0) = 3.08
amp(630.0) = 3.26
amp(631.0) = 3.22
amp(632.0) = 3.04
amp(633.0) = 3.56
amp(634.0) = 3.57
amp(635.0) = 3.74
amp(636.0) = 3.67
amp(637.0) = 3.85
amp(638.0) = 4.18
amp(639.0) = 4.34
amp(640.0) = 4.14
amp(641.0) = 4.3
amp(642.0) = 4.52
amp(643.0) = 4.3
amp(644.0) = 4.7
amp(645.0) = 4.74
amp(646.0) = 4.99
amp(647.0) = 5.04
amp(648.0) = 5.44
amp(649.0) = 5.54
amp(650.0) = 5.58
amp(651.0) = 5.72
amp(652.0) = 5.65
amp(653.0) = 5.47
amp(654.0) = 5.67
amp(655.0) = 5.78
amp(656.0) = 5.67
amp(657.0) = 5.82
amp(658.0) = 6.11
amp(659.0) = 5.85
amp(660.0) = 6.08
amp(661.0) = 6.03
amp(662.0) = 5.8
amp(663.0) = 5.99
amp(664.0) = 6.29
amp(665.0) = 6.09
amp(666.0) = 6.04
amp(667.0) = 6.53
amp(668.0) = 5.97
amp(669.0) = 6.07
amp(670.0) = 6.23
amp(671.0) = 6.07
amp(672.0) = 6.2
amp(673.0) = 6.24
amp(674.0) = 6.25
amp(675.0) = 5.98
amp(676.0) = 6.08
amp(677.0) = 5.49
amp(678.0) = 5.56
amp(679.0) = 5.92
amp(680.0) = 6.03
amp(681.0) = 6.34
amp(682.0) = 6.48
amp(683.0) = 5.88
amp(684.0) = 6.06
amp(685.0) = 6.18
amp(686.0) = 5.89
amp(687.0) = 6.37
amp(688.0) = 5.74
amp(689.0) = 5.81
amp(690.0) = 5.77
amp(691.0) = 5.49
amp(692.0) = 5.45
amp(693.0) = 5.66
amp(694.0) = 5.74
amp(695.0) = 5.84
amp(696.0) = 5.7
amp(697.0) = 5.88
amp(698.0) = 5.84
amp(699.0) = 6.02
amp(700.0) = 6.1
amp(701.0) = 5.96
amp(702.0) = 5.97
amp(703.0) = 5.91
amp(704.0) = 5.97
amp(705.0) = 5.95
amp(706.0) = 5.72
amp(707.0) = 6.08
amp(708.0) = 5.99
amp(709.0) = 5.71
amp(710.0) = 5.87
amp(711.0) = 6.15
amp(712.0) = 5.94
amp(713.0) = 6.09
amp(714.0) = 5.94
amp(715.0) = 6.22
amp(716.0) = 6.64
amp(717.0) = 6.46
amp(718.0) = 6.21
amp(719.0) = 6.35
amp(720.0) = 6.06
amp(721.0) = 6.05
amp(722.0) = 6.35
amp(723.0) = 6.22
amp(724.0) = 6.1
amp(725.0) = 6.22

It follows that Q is 7.1 Hz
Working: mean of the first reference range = 6.98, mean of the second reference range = 6.05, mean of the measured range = 4.99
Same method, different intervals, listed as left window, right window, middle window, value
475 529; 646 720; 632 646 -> 4.4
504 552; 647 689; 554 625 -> 5.3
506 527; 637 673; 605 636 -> 9.6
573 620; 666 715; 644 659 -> 0.9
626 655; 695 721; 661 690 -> -4.7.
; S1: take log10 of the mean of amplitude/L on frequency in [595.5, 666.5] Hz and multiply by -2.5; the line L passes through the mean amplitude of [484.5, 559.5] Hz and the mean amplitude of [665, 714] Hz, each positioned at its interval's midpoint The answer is 0.28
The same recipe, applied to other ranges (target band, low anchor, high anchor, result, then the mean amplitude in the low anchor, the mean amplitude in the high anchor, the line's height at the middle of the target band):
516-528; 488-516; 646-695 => -0.06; 6.28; 5.89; 6.24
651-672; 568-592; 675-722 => 0.03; 6.53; 5.97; 6.15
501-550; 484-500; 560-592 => -0.05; 6.13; 6.69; 6.36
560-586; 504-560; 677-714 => -0.04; 6.74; 5.91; 6.53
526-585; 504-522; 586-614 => -0.14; 6.43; 5.65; 6.05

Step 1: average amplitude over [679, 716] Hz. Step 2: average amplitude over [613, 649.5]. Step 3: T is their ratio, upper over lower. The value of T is 1.50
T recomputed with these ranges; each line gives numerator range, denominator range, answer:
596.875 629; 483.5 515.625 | 0.72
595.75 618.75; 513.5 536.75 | 0.77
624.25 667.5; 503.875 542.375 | 0.72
